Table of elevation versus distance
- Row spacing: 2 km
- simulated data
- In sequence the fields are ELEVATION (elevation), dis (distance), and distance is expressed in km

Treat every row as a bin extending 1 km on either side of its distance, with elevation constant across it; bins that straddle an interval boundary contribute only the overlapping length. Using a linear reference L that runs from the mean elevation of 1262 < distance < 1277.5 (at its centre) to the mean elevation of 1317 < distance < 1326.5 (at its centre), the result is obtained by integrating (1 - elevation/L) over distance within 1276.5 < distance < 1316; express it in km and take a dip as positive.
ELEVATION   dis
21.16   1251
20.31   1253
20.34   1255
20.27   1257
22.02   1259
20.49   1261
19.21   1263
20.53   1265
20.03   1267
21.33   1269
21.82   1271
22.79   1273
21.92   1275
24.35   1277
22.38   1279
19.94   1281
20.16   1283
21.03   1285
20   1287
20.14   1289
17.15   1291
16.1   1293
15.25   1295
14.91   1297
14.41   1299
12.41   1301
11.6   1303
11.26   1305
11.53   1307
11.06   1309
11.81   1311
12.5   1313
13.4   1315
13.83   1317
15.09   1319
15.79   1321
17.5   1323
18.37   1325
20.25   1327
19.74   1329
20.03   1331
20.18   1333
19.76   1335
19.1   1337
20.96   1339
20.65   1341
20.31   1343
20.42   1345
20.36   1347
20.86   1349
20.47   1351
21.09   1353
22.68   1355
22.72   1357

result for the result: 6.5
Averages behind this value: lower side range 21.4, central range 16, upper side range 16.6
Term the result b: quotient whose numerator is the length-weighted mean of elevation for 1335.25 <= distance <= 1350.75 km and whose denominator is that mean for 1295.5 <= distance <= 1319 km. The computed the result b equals 1.59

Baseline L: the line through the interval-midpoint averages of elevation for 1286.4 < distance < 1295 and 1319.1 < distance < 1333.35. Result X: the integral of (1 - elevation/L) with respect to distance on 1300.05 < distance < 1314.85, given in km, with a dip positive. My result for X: 5.2 km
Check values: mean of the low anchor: 17.9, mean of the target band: 11.8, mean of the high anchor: 18.5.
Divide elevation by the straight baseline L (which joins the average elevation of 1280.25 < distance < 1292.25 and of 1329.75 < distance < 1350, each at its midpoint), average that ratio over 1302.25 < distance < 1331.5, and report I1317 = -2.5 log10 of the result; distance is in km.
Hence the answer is 0.32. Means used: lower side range 19.7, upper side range 20.3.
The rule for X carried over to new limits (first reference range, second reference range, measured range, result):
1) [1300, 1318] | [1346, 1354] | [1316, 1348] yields -3.7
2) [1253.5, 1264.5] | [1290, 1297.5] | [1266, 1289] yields -4.3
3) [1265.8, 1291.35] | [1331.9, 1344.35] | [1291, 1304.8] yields 4.4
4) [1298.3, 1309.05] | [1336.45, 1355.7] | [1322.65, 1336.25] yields -1.7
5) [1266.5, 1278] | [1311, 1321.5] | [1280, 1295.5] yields 0.3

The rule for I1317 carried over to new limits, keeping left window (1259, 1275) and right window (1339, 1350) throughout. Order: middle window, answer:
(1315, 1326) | 0.289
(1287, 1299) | 0.236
